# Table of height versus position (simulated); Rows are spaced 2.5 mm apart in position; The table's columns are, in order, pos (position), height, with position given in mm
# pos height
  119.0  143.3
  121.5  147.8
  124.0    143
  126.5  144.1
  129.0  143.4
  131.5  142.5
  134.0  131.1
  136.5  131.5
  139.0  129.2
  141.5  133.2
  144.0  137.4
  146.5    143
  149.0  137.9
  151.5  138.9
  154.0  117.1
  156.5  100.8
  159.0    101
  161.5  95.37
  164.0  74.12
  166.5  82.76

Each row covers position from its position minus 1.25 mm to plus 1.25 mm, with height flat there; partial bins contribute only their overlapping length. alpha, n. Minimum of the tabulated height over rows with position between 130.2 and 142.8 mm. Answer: 129.2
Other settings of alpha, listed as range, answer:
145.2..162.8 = 95.37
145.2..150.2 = 137.9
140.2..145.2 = 133.2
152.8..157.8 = 100.8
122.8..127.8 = 143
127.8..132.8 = 142.5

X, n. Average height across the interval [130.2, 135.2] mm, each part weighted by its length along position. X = 137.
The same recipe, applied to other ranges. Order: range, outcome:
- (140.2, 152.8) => 138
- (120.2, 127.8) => 145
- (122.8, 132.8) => 143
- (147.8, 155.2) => 131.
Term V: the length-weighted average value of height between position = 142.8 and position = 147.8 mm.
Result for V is 140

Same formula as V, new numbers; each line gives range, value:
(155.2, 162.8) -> 99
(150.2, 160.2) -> 115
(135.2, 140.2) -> 130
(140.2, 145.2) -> 135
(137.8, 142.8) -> 131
